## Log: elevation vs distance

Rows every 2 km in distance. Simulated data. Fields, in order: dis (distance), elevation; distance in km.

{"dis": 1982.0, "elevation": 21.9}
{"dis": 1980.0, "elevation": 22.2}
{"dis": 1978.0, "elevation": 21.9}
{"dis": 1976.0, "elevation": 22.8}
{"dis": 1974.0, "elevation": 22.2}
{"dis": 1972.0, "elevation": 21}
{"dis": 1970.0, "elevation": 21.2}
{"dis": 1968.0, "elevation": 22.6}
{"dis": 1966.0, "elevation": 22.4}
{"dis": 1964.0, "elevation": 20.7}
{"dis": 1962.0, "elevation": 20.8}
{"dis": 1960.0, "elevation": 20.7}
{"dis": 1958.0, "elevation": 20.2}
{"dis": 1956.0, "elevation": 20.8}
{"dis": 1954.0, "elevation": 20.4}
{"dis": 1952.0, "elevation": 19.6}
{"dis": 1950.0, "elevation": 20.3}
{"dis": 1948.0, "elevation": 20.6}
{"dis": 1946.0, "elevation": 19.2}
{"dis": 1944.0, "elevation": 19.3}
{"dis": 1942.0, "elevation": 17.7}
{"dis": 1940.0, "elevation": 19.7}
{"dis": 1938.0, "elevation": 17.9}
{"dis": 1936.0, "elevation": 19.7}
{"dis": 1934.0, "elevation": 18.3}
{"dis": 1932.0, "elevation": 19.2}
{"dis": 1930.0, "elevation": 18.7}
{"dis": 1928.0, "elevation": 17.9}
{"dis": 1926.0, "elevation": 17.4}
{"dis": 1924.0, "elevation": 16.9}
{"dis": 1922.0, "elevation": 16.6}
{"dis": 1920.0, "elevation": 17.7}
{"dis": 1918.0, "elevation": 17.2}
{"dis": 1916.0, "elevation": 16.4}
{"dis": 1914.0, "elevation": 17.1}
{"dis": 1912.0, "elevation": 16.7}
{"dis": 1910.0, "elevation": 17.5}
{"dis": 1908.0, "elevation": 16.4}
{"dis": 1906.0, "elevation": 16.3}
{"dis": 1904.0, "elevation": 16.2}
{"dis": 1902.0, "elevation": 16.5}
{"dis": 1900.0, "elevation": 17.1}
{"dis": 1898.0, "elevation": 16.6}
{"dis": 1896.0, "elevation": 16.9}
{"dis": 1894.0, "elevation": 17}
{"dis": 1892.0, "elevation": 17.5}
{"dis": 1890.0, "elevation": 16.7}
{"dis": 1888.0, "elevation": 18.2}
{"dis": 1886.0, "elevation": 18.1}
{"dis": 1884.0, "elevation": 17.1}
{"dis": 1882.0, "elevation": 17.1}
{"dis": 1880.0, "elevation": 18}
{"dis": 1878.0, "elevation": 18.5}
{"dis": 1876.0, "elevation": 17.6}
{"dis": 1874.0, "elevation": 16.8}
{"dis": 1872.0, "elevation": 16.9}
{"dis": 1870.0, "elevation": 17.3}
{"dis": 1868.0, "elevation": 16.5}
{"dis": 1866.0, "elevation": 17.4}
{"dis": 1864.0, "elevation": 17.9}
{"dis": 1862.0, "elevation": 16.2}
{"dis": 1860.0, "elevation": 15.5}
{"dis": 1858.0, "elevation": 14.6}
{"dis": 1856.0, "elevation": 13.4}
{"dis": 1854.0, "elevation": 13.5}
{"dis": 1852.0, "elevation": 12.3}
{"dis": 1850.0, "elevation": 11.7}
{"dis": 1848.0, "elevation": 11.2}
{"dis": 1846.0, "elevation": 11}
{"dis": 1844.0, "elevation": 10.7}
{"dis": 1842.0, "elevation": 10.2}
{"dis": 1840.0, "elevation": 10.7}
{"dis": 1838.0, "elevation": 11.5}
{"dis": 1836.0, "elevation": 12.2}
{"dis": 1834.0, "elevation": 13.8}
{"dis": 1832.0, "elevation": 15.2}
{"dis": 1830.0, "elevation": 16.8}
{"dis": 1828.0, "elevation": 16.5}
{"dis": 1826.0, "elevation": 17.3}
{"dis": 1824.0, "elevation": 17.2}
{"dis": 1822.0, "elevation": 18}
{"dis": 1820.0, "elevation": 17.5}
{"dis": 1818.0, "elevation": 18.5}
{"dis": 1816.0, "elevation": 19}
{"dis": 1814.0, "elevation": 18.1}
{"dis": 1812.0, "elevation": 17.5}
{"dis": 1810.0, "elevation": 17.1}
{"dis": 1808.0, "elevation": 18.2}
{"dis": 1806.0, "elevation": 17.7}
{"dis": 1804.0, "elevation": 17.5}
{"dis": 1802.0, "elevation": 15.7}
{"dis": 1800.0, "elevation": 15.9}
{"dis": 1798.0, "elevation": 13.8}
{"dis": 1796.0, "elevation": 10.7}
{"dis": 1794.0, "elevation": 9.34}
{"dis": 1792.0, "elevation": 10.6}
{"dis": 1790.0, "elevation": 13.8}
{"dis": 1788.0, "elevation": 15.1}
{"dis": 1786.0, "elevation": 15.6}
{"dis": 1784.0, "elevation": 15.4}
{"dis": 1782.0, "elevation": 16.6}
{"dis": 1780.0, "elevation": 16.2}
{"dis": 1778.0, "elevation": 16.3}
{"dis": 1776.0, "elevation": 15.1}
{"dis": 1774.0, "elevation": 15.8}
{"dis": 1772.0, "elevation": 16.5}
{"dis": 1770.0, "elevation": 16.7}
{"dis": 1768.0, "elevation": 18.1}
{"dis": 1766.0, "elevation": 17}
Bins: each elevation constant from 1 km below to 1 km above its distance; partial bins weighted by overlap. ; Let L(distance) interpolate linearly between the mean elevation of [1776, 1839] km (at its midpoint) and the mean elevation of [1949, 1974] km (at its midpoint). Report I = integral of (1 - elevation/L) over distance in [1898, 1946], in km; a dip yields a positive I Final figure 4.9 km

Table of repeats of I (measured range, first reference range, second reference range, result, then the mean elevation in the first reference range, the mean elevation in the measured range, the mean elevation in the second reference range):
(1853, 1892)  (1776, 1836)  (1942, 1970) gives 2.59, 15.8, 16.7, 20.5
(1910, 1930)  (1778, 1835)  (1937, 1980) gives 2.28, 15.9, 17.2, 20.6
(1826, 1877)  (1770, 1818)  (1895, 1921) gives 5.92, 15.6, 14.4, 16.8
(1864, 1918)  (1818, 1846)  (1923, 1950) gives -0.91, 14.5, 17.1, 18.7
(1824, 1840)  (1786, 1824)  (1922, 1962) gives 1.75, 15.8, 14.7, 19.2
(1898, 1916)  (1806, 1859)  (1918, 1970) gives 1.19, 14.8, 16.7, 19.4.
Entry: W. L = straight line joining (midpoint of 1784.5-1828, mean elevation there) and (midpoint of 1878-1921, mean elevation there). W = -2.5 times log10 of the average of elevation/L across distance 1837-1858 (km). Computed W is 0.36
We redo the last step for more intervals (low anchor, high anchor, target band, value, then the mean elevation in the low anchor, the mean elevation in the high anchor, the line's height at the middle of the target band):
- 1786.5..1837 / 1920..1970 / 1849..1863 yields 0.22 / 15.7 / 19.5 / 17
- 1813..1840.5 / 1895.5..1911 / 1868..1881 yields -0.07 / 16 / 16.7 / 16.4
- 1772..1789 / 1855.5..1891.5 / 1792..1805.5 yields 0.17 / 15.8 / 16.9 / 16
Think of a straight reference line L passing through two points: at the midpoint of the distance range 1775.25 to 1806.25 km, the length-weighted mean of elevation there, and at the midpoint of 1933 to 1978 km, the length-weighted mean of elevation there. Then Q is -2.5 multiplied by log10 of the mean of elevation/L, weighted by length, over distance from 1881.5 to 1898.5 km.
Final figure 0.05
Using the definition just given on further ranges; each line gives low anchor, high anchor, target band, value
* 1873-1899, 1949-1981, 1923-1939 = 0.08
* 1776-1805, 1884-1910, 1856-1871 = -0.01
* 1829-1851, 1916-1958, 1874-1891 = -0.17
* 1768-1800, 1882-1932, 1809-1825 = -0.17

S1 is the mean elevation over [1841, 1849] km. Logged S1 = 10.8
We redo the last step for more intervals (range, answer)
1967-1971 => 21.9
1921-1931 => 17.5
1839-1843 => 10.4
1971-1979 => 22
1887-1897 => 17.3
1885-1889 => 18.1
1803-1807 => 17.6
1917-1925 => 17.1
